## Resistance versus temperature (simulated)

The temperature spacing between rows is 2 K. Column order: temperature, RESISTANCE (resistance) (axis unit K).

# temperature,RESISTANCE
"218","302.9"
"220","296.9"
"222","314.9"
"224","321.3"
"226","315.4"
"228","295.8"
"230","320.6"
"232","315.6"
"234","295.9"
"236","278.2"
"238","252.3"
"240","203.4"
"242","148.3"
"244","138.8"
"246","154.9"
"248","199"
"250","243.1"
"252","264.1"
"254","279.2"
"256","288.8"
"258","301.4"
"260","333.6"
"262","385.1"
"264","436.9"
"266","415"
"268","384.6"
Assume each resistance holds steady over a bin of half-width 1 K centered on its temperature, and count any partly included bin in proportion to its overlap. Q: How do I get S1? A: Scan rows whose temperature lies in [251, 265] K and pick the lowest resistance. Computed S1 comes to 264.1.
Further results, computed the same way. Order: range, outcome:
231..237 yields 278.2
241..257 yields 138.8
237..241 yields 203.4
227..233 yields 295.8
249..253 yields 243.1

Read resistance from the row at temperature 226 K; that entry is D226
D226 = 315.4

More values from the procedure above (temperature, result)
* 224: 321.3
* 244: 138.8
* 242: 148.3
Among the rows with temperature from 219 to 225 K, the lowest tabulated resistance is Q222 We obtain 296.9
